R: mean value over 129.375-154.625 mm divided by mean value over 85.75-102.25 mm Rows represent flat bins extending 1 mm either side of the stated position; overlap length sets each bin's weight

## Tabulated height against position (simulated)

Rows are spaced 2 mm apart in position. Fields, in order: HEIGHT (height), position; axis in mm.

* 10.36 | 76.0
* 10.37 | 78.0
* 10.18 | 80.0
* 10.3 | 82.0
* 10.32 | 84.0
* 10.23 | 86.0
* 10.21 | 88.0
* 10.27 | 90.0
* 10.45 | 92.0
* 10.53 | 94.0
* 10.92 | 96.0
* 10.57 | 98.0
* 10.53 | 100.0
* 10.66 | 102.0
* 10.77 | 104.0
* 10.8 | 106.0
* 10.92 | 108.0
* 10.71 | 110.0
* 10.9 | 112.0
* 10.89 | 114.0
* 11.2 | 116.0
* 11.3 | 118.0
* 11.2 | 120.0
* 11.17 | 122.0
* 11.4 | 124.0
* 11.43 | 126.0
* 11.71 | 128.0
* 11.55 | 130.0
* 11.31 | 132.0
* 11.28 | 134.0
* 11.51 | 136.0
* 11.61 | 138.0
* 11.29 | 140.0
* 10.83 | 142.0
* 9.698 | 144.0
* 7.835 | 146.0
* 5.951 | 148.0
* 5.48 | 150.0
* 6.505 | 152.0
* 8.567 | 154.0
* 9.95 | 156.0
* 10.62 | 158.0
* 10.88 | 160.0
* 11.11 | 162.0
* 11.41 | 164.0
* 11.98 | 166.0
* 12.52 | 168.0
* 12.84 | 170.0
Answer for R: 0.9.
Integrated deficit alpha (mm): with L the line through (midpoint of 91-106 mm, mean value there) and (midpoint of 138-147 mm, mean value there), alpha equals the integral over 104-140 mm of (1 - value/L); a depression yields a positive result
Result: -3.02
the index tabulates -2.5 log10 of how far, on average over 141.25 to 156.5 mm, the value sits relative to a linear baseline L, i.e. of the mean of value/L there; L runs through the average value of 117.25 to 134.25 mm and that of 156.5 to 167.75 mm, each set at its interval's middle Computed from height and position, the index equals 0.37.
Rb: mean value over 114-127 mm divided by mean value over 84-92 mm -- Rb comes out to 1.10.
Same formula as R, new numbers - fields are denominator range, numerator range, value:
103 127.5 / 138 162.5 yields 0.82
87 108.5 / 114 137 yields 1.07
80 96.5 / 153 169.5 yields 1.05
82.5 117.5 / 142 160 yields 0.79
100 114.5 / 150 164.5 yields 0.88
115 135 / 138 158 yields 0.77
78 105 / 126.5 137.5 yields 1.10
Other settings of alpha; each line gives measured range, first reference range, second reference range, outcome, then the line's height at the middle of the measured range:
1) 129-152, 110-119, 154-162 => 2.00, 10.6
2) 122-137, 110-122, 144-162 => -1.96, 10.1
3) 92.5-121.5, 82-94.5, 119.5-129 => 0.08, 10.9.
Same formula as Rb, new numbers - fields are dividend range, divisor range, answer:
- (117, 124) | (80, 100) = 1.08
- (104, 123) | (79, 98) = 1.06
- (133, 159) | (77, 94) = 0.90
